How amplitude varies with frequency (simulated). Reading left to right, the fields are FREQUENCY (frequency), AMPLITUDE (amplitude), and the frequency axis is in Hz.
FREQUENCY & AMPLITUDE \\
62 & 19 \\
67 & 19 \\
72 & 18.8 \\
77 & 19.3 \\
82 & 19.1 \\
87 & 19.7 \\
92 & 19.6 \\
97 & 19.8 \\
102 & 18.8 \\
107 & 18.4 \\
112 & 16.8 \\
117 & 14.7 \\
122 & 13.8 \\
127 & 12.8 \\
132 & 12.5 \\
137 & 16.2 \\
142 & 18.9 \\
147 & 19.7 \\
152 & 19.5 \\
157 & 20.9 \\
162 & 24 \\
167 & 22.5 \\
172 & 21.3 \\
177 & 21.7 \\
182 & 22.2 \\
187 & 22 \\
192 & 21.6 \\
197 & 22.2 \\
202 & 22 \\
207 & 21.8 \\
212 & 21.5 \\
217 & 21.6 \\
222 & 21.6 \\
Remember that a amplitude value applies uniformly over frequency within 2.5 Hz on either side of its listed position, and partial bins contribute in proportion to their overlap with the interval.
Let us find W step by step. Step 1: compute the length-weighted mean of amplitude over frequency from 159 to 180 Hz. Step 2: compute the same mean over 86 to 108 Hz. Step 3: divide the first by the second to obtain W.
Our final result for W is 1.2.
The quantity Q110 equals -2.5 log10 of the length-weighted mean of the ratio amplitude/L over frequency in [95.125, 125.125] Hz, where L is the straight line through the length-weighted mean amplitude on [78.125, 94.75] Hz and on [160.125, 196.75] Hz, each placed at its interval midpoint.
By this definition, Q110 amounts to 0.19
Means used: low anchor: 19.5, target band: 16.9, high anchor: 22.2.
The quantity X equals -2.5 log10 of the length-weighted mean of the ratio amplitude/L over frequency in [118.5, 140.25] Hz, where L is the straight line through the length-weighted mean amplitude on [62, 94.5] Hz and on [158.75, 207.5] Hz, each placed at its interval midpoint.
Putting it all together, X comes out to 0.42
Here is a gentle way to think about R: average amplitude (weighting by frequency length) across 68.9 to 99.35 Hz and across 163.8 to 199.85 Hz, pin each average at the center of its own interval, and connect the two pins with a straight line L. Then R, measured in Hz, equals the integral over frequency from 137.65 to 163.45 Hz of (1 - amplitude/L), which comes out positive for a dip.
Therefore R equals 1.2 Hz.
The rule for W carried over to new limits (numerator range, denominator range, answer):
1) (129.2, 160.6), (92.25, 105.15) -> 0.94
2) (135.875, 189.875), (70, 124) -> 1.16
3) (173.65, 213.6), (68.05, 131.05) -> 1.25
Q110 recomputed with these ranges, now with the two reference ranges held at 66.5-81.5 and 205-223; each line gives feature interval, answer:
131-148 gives 0.19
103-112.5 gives 0.10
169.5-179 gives -0.03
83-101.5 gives -0.01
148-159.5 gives 0.02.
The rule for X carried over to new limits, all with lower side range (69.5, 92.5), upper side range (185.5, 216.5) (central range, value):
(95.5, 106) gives 0.03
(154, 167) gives -0.07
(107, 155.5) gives 0.24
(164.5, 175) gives -0.04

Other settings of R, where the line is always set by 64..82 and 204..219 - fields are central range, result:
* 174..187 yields -0.5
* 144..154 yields 0.4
